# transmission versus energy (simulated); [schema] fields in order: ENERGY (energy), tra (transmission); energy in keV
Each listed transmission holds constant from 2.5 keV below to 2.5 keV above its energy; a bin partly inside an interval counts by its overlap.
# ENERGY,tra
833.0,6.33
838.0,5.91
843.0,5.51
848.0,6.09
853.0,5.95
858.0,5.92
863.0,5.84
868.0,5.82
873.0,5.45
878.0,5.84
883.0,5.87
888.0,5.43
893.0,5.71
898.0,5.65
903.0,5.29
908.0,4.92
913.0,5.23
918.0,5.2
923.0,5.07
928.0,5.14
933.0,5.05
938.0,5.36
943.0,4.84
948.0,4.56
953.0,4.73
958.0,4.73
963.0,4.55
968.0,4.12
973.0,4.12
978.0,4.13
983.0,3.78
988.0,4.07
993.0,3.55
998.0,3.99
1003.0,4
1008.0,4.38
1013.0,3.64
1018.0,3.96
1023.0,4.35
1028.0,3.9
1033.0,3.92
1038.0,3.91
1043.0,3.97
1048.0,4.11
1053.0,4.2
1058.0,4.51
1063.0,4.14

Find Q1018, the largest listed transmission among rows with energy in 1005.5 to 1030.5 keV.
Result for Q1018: 4.38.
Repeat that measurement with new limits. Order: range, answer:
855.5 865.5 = 5.92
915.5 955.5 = 5.36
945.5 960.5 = 4.73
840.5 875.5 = 6.09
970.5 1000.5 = 4.13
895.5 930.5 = 5.65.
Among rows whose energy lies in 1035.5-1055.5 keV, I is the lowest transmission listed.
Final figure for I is 3.91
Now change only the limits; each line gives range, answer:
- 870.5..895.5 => 5.43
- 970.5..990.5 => 3.78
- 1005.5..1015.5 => 3.64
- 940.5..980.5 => 4.12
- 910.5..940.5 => 5.05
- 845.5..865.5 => 5.84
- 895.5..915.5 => 4.92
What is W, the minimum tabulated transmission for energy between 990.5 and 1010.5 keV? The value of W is 3.55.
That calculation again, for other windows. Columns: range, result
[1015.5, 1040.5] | 3.9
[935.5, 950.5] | 4.56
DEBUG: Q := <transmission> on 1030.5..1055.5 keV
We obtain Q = 4.02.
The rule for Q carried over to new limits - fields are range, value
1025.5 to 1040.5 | 3.91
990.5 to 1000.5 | 3.77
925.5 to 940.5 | 5.18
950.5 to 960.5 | 4.73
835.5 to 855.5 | 5.87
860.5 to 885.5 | 5.76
